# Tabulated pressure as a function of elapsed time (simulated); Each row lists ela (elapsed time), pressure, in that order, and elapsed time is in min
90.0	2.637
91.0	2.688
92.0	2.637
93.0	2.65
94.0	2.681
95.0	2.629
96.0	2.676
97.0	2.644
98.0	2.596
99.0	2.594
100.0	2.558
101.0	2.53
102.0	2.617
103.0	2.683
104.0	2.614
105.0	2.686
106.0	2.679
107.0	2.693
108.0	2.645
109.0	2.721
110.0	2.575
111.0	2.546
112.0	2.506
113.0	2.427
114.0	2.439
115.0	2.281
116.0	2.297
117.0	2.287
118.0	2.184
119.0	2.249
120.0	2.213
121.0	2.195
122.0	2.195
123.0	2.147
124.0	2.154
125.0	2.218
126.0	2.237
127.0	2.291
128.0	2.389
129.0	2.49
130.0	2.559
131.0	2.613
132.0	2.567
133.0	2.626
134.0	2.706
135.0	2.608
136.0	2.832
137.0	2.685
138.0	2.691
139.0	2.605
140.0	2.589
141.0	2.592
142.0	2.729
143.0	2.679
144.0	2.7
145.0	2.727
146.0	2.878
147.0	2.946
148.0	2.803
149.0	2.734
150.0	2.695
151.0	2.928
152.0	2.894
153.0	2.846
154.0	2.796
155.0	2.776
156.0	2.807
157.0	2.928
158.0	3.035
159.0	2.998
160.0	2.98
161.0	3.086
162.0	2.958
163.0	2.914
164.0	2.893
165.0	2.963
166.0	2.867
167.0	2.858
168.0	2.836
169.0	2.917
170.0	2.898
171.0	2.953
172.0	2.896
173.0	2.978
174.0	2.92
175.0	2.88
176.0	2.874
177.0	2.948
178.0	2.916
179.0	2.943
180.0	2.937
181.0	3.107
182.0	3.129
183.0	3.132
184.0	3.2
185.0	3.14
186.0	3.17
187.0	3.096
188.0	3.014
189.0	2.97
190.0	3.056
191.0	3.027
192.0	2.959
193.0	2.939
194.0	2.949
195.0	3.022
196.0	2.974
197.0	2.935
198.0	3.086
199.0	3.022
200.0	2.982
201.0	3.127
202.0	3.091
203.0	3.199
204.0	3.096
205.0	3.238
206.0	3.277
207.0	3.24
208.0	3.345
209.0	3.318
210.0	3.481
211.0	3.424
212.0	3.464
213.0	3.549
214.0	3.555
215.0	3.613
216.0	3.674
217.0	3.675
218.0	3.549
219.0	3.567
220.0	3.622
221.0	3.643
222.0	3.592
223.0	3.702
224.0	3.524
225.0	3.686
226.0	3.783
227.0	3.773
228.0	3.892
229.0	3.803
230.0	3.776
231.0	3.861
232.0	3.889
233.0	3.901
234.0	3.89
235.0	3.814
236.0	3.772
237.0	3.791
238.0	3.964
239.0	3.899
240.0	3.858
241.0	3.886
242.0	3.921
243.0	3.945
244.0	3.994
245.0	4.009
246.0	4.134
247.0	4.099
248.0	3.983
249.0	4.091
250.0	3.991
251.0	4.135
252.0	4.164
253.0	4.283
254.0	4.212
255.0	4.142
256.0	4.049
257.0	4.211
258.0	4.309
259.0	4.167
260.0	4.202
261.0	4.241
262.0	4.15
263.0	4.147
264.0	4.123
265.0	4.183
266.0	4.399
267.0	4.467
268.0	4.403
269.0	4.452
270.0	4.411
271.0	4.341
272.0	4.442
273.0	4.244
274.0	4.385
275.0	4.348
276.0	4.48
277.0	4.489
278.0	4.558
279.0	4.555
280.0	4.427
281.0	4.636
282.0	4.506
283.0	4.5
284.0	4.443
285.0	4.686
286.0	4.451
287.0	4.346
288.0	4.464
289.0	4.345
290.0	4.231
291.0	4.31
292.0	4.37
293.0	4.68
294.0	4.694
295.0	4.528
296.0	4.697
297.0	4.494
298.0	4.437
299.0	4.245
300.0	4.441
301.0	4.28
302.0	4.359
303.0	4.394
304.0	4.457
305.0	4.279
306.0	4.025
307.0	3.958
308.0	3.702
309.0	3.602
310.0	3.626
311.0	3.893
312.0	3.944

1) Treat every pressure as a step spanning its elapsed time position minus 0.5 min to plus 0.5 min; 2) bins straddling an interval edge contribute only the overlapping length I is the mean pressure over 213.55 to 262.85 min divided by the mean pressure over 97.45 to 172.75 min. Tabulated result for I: 1.48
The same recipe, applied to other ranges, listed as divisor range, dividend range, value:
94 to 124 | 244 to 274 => 1.70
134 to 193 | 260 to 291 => 1.52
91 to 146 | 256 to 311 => 1.71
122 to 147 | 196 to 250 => 1.42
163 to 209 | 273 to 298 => 1.48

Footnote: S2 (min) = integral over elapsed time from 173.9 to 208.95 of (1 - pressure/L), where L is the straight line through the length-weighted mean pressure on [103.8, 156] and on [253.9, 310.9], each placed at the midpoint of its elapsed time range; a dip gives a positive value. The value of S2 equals 2.28 min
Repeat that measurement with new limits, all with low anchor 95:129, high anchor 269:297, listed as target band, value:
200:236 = 1.44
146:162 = 0.33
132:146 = 0.46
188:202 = 1.72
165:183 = 1.37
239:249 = 0.06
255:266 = 0.04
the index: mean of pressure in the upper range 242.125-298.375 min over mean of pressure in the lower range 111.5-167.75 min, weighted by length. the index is 1.6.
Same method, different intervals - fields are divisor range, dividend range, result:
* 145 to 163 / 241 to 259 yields 1.42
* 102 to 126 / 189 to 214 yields 1.31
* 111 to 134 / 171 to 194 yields 1.28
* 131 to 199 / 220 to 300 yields 1.44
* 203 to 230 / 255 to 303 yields 1.24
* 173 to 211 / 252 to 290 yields 1.41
